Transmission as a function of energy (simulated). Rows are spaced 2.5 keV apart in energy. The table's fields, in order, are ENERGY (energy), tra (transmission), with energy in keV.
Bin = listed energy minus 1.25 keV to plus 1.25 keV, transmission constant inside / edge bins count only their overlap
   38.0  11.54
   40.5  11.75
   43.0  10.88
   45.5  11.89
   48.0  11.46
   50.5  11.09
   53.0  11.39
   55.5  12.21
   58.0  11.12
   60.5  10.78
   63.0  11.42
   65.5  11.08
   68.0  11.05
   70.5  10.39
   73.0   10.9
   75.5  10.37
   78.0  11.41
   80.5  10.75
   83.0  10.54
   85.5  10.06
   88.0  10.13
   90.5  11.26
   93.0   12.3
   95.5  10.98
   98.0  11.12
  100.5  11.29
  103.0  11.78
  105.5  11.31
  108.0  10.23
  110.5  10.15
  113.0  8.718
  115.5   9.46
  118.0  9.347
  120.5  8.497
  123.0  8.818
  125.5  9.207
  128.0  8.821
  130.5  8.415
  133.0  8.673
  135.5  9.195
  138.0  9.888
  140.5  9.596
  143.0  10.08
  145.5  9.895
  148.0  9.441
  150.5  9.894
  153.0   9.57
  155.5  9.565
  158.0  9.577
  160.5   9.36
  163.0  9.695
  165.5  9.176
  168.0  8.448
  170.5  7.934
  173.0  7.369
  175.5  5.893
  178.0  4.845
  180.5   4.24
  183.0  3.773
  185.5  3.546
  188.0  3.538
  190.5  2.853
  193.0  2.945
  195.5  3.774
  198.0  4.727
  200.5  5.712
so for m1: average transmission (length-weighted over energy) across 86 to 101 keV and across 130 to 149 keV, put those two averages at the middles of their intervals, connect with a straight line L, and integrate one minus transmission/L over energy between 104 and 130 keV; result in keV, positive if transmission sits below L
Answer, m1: 2.1 keV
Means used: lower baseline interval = 11.1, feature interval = 9.45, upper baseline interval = 9.44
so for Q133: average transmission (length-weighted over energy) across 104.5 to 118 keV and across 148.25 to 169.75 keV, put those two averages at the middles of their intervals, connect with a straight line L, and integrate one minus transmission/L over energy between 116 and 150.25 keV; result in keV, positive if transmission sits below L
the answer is 1.44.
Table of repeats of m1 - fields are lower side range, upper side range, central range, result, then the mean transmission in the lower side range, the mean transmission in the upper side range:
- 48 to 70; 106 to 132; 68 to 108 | -2.8 keV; 11.2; 9.22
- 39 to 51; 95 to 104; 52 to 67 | 0.1 keV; 11.4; 11.3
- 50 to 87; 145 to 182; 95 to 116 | -1.4 keV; 11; 8.26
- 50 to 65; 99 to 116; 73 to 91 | 0.5 keV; 11.3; 10.5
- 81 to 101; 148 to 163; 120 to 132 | 1.7 keV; 10.9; 9.59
